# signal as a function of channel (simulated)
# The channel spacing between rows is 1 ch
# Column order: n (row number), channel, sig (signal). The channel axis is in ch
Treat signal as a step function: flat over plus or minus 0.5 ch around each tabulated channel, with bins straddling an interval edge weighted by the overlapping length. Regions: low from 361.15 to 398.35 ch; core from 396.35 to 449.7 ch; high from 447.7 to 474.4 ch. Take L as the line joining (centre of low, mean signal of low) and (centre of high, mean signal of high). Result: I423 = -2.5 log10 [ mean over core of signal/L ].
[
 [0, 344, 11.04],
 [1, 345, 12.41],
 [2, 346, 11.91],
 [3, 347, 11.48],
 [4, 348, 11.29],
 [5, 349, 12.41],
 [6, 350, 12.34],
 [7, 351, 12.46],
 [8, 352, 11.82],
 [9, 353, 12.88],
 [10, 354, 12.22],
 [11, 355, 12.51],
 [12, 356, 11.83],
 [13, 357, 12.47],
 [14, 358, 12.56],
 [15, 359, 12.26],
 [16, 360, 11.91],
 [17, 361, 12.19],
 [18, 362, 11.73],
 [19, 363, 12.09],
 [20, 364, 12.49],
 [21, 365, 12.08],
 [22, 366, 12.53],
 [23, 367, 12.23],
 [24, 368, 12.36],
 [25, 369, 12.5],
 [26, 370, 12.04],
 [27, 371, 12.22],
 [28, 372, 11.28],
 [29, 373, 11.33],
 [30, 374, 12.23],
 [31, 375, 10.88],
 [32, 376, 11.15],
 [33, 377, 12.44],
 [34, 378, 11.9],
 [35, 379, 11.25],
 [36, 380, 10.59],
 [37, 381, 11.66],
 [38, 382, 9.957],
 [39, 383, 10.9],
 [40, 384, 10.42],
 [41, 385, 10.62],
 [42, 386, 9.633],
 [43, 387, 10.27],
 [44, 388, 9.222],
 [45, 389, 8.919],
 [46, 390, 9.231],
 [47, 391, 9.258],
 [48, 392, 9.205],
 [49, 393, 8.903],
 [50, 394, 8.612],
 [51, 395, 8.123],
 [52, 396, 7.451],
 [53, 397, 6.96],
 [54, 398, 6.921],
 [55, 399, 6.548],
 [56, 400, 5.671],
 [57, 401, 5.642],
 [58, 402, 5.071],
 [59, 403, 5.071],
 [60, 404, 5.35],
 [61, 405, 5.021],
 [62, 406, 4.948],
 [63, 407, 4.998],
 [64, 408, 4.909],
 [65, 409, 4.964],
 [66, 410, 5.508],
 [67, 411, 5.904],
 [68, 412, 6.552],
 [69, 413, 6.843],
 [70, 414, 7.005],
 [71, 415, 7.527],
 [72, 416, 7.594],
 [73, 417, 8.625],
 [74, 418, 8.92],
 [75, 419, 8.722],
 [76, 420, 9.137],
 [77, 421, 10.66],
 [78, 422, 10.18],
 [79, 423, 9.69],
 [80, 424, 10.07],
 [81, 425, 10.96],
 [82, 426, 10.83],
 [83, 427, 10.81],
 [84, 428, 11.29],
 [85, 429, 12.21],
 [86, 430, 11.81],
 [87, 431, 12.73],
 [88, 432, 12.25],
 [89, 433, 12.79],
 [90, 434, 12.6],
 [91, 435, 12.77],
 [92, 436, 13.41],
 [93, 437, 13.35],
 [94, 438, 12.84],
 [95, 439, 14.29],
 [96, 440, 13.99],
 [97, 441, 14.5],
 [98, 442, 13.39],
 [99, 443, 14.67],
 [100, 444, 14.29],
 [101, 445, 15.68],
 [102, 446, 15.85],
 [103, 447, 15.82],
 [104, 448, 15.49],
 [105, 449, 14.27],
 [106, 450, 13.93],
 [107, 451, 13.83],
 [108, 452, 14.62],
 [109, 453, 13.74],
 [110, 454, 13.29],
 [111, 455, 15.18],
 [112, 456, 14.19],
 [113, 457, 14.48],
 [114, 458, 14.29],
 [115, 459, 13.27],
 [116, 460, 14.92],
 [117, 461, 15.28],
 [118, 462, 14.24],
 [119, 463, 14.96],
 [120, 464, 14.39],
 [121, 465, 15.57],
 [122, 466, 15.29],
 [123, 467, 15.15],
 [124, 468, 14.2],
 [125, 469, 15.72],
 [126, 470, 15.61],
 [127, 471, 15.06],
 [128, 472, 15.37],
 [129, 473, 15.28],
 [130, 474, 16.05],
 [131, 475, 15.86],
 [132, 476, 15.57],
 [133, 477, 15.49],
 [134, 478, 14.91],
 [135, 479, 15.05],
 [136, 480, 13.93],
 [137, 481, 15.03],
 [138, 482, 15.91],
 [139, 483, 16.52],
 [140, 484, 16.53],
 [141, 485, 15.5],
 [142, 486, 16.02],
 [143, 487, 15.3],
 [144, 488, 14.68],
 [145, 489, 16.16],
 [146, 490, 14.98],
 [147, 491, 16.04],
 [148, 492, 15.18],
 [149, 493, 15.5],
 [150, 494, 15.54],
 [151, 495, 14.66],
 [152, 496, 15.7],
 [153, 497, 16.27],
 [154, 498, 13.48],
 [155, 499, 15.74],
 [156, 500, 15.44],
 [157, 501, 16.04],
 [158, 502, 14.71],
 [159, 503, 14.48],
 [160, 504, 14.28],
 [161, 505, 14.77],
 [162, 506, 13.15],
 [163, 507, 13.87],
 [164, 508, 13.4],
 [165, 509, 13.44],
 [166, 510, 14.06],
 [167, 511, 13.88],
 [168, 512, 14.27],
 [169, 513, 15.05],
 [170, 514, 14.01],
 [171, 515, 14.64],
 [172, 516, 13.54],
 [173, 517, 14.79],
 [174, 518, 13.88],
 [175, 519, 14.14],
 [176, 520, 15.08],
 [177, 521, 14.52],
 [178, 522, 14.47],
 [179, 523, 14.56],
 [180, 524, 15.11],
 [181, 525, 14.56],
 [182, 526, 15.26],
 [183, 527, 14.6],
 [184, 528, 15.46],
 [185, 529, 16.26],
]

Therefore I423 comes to 0.290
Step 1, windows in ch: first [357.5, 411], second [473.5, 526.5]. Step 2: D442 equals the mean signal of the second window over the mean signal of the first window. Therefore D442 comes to 1.57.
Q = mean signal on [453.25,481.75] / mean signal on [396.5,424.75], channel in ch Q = 2.13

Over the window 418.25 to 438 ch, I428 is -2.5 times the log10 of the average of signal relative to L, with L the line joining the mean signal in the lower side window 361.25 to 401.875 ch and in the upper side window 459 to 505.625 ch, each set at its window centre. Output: 0.11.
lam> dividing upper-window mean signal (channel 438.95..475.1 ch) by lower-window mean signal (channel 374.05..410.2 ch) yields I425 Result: 1.77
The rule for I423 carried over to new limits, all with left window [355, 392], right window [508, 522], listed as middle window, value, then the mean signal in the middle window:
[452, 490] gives -0.13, 15.1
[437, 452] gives -0.13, 14.5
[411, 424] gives 0.41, 8.42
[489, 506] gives -0.10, 15.1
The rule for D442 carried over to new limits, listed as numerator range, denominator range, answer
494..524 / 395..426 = 2.02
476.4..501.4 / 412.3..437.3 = 1.47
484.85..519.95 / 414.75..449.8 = 1.21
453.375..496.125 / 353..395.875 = 1.36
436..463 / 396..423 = 2.11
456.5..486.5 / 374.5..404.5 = 1.70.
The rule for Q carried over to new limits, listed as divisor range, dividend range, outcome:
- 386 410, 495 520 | 2.06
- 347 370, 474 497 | 1.27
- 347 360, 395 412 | 0.47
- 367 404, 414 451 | 1.26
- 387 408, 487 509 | 2.11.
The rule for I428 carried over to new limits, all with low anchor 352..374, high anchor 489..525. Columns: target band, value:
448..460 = -0.034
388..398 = 0.438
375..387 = 0.144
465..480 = -0.090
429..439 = 0.052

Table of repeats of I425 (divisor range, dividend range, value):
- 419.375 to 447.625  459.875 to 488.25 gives 1.21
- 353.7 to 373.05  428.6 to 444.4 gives 1.09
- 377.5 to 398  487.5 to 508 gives 1.56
